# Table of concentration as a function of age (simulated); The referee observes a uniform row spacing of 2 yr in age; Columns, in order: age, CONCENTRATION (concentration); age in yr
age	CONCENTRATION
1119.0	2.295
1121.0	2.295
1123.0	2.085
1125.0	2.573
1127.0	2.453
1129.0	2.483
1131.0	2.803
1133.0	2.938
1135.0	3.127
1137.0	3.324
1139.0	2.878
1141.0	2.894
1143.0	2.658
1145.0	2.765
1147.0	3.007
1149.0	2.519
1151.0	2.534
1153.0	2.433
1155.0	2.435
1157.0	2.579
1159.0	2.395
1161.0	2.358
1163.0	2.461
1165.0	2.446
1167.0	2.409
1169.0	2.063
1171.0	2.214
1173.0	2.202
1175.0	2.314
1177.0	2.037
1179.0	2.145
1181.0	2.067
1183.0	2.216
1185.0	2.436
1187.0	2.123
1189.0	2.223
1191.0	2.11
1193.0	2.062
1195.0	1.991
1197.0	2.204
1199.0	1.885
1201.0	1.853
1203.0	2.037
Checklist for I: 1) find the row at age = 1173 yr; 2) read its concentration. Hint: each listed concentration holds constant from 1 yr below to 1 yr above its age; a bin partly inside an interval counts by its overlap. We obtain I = 2.202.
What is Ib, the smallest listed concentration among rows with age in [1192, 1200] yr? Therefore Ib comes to 1.885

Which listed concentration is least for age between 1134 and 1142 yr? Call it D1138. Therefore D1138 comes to 2.878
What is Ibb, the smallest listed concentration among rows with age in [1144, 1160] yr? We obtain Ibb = 2.395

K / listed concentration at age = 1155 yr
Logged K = 2.435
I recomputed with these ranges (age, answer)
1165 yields 2.446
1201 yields 1.853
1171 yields 2.214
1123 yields 2.085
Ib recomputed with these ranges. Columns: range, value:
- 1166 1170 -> 2.063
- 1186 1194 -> 2.062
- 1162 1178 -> 2.037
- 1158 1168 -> 2.358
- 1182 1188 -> 2.123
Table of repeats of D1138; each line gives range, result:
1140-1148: 2.658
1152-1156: 2.433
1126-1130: 2.453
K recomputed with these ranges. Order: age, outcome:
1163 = 2.461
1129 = 2.483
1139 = 2.878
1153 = 2.433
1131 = 2.803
